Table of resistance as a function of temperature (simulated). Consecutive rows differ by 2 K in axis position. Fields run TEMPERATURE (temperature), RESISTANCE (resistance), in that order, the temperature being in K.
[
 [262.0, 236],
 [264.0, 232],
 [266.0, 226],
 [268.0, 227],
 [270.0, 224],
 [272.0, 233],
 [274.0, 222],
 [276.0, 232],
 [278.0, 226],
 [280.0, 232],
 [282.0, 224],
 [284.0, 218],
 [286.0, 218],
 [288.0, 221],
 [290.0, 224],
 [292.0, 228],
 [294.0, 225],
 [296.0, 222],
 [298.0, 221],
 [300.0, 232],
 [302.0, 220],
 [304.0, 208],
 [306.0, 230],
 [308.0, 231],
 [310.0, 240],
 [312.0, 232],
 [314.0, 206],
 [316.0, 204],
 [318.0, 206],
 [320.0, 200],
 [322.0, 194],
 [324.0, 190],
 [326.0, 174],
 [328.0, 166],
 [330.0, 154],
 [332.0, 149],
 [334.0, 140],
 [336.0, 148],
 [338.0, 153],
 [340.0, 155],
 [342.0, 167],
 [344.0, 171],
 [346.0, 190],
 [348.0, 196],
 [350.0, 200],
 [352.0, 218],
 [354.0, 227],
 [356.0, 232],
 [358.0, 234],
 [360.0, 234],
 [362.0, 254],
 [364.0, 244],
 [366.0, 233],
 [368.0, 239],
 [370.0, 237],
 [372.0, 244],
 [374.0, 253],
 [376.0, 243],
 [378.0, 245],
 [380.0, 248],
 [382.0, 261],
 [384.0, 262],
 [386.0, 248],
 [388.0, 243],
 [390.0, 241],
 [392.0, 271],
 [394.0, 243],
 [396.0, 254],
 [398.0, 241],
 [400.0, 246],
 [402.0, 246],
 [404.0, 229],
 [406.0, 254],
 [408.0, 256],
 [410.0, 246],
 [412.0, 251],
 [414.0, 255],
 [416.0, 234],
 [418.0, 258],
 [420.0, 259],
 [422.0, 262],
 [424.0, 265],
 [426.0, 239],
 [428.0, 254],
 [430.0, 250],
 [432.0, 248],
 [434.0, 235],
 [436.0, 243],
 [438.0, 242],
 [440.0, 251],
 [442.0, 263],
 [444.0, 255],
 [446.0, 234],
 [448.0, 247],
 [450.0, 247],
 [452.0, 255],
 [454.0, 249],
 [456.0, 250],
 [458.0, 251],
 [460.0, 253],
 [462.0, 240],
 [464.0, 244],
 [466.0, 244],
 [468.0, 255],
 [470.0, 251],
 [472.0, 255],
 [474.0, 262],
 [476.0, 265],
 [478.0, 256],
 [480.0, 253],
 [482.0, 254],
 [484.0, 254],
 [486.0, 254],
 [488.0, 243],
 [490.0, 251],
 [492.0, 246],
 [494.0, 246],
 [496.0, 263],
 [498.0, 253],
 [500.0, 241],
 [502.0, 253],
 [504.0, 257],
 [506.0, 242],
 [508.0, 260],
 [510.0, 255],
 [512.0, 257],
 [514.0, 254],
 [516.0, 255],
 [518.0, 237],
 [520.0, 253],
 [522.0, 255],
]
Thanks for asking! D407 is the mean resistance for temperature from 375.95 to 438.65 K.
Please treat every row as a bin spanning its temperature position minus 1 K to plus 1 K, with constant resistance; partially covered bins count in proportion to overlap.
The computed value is 249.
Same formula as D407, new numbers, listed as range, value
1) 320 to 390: 210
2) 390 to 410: 248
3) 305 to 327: 210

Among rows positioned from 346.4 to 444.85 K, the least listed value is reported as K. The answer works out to 196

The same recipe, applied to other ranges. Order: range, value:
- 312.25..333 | 149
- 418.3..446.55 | 234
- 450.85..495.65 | 240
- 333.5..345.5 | 140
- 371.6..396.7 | 241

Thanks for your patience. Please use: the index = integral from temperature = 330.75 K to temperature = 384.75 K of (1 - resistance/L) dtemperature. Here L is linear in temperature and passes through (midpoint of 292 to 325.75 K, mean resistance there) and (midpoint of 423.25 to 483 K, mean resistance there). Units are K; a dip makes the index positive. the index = 3.4 K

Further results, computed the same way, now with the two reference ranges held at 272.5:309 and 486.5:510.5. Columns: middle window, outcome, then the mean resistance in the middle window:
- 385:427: -1.9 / 250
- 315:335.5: 4.6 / 177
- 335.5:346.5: 3.2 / 164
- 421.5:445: -0.8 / 250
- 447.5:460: -0.3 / 250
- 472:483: -0.4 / 258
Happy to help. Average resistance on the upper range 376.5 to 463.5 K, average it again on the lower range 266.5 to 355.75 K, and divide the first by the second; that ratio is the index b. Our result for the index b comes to 1.2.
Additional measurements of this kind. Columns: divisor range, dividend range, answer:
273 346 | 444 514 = 1.24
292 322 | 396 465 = 1.13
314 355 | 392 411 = 1.37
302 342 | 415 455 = 1.32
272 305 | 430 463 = 1.11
